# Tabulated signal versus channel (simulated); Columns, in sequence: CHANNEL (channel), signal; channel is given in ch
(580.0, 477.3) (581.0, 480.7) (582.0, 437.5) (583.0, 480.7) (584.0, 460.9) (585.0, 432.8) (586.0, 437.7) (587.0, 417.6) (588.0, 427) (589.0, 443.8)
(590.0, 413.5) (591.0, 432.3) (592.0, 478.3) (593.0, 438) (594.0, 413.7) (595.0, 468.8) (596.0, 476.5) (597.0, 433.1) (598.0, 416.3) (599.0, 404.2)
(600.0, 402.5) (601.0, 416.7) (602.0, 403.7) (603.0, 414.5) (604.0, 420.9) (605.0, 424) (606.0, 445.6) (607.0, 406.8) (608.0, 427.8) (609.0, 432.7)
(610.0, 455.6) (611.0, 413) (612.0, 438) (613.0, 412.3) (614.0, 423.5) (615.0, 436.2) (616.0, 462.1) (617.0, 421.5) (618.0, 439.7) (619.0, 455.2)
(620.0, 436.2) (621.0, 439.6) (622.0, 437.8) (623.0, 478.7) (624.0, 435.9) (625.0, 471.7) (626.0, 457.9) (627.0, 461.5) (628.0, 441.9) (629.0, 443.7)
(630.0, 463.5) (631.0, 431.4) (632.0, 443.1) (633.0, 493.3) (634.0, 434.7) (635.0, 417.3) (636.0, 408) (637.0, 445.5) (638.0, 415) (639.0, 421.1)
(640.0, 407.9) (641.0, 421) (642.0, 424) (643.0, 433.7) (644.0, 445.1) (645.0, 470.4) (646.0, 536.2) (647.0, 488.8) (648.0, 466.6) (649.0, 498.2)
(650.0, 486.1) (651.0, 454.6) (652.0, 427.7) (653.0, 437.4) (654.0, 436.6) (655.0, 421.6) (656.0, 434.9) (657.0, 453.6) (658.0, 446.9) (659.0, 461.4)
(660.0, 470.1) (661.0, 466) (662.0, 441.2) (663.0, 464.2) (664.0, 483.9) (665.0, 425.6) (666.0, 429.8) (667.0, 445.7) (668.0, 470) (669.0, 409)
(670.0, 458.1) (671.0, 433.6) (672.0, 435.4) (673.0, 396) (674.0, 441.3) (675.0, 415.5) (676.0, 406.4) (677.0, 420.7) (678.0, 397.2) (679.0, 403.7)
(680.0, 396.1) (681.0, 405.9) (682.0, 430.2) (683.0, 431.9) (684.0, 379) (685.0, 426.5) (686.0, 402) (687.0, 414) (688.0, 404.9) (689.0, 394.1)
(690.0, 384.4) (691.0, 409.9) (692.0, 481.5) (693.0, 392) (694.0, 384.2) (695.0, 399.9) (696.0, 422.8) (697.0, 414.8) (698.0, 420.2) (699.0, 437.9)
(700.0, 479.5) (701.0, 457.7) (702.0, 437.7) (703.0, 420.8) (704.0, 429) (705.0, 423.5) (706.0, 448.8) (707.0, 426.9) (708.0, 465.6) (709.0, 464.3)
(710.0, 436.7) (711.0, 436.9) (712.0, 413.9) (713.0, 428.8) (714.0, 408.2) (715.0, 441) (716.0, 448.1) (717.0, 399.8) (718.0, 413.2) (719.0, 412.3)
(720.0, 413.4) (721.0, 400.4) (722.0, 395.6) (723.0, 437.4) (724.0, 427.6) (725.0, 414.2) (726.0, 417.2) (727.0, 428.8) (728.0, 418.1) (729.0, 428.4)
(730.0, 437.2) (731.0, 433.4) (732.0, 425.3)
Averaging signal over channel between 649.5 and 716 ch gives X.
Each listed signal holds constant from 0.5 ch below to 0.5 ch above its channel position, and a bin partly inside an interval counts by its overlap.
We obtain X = 431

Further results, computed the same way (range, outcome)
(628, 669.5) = 448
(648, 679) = 442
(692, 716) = 431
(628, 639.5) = 438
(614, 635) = 448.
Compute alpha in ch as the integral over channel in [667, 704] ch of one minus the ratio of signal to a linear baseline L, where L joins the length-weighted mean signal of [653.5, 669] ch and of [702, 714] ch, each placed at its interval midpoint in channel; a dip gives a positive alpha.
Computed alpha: 1.8 ch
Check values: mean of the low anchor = 449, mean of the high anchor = 435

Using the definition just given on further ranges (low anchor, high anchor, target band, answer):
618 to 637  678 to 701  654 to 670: -0.7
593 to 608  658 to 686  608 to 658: -2.0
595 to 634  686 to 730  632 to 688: -0.9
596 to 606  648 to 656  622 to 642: -0.1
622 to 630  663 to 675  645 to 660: -0.5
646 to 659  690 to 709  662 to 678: 0.5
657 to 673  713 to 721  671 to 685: 0.9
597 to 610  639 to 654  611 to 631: -0.4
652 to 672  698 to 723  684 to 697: 0.8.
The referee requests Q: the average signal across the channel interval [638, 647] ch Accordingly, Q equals 446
